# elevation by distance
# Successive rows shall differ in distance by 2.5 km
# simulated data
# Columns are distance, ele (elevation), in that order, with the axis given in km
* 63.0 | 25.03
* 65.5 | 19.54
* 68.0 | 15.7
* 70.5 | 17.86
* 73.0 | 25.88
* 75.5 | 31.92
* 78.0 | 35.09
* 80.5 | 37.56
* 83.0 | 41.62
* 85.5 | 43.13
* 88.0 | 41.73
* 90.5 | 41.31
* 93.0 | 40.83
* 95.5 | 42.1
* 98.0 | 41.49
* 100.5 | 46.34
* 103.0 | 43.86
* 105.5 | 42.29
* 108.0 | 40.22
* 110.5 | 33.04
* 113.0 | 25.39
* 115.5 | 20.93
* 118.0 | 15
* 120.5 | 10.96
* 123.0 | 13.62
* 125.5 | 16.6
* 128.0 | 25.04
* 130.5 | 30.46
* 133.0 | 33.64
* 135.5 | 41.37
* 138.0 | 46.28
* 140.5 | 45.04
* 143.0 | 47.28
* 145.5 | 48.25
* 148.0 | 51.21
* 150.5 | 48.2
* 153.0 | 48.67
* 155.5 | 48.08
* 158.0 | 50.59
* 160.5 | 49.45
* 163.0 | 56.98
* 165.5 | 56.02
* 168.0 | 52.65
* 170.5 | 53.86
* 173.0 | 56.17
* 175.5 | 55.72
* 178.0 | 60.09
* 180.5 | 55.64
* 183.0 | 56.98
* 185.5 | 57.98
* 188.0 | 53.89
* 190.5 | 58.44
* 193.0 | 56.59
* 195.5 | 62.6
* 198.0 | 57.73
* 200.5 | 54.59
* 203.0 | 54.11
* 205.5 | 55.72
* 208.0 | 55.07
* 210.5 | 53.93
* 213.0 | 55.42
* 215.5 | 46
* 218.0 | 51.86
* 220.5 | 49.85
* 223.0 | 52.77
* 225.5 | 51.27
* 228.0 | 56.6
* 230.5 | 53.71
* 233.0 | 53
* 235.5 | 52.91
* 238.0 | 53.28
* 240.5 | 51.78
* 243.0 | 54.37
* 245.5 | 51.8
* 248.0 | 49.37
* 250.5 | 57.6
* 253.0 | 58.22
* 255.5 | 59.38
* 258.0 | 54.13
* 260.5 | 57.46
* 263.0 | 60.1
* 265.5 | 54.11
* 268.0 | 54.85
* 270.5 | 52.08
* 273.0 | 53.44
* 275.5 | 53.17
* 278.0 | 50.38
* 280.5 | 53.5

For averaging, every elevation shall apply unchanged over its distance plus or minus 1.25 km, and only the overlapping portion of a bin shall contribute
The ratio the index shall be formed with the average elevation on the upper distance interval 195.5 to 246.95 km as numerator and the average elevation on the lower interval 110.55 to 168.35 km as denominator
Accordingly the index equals 1.4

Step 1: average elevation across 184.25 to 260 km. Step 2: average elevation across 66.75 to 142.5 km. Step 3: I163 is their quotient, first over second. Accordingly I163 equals 1.65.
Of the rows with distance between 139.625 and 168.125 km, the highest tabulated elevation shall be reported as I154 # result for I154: 56.98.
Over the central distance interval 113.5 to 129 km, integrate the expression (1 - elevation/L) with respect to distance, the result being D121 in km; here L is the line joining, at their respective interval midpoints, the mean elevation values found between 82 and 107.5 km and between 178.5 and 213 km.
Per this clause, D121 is 9.7 km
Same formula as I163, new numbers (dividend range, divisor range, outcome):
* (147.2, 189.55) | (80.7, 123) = 1.53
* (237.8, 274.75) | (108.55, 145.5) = 1.84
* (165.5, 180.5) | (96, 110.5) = 1.33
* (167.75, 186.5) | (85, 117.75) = 1.49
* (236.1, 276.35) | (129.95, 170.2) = 1.15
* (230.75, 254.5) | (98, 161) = 1.46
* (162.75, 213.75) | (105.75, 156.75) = 1.62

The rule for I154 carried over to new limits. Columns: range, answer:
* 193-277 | 62.6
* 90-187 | 60.09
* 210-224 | 55.42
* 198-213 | 57.73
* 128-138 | 46.28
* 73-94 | 43.13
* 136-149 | 51.21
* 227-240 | 56.6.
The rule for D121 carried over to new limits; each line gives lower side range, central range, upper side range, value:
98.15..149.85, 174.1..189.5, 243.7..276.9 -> -4.92 km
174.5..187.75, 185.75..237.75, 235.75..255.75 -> 1.25 km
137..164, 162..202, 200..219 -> -4.12 km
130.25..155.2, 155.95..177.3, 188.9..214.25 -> -1.89 km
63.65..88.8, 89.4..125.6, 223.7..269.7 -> 2.60 km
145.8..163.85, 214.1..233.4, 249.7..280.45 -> 0.56 km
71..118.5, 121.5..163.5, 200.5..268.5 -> 1.96 km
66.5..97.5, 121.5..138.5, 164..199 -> 6.37 km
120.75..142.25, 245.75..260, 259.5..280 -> -1.11 km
